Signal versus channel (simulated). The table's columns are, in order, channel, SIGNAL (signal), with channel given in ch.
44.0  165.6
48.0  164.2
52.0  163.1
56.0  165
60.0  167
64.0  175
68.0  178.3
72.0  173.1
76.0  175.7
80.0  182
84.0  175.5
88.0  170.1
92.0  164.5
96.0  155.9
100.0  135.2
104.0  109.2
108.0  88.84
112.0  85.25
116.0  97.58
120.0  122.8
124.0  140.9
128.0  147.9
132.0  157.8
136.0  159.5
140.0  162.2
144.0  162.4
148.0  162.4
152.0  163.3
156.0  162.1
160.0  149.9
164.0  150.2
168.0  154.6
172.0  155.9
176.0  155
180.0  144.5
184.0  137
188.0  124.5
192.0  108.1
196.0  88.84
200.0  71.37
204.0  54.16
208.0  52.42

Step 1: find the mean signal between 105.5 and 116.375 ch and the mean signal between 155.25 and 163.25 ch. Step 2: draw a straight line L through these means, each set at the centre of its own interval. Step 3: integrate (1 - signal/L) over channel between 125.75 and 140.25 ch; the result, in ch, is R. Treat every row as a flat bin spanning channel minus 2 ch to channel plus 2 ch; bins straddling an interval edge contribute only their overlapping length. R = -4.4 ch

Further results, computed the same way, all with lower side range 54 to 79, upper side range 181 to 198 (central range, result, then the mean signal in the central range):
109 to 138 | 3.37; 129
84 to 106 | 1.45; 150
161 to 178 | -3.82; 154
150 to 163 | -2.60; 158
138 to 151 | -2.42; 162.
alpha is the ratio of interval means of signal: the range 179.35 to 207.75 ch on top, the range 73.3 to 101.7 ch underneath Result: 0.60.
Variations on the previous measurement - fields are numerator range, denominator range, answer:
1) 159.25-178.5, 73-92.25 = 0.88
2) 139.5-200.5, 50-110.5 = 0.90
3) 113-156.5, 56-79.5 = 0.85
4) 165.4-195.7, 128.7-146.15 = 0.86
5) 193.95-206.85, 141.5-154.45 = 0.43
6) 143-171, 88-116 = 1.26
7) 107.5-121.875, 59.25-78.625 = 0.57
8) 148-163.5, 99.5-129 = 1.39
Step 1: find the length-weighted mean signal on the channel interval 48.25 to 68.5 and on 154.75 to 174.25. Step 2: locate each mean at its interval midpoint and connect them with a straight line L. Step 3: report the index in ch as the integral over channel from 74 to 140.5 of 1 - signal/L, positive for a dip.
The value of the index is 8.0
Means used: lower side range 169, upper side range 154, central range 143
